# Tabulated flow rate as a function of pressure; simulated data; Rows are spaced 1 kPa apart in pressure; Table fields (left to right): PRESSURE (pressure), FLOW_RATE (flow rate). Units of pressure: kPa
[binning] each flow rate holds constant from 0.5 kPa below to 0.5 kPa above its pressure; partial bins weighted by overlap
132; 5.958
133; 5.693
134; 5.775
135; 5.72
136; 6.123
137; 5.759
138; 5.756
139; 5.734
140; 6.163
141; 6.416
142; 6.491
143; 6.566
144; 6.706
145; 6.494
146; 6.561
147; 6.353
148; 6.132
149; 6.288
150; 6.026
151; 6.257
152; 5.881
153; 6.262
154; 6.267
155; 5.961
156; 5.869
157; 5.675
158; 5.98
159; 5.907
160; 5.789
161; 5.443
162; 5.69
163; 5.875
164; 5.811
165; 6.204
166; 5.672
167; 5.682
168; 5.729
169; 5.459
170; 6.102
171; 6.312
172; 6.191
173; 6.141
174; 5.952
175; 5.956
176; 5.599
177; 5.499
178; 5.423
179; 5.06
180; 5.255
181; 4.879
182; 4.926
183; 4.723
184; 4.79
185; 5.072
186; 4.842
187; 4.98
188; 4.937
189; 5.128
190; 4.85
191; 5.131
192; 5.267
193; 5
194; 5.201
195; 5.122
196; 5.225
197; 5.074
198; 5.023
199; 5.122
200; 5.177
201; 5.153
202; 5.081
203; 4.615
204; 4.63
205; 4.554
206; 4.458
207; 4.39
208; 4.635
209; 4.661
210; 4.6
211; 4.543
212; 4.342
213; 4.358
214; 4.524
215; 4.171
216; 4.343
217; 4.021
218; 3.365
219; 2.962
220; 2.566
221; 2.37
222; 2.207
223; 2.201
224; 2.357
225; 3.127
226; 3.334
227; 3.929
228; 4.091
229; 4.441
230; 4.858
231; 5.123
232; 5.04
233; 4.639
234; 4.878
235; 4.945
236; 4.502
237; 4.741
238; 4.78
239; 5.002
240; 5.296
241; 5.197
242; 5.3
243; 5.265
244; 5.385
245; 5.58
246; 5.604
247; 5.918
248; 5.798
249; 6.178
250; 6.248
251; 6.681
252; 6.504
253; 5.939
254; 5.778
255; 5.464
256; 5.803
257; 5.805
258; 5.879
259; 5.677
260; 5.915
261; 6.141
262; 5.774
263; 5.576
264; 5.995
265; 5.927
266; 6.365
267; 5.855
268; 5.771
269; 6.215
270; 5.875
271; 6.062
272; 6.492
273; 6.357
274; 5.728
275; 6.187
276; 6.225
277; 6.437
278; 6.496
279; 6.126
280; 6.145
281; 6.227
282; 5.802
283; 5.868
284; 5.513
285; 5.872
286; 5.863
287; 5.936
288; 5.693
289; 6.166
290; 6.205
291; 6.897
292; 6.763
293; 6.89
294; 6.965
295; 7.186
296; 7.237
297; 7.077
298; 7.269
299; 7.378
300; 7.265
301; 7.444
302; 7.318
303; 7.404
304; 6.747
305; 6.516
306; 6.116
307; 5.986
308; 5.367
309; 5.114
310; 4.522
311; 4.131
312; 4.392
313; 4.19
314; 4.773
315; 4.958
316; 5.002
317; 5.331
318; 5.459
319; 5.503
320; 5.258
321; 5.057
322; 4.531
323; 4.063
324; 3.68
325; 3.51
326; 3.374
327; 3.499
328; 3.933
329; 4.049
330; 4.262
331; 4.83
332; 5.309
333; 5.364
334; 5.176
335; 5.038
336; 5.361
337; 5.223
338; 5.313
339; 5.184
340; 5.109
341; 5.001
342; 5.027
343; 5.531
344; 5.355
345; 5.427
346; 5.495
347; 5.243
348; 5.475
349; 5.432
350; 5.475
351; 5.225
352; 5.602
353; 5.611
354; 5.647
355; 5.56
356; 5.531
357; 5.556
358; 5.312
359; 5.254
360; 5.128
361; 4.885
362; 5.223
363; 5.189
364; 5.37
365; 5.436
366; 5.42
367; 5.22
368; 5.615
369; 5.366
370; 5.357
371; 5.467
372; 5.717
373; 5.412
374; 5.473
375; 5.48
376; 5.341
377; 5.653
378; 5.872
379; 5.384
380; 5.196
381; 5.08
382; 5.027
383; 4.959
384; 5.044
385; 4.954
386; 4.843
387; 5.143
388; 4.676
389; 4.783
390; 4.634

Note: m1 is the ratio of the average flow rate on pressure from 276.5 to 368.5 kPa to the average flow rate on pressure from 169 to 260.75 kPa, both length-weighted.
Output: 1.12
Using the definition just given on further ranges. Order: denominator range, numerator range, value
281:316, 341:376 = 0.88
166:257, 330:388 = 1.08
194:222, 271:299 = 1.45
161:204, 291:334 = 1.03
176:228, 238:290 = 1.32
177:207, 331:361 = 1.07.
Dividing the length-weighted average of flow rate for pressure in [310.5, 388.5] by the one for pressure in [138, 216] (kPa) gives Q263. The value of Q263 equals 0.93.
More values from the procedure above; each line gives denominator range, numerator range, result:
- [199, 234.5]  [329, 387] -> 1.28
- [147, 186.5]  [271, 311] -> 1.11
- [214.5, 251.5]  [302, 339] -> 1.11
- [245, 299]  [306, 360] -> 0.81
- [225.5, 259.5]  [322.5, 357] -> 0.94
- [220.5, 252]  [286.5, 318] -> 1.30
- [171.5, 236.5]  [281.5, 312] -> 1.37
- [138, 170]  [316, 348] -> 0.81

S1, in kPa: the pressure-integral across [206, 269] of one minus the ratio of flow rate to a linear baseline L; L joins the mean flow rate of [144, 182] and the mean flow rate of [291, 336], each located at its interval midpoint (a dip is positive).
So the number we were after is 8.8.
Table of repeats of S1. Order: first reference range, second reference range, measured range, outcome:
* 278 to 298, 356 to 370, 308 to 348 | 6.7 kPa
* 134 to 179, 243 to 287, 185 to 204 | 3.0 kPa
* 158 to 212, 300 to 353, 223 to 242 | 2.9 kPa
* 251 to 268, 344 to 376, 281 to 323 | -1.8 kPa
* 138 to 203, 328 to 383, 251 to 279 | -2.9 kPa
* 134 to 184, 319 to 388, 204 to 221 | 4.7 kPa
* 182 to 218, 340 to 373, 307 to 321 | 0.7 kPa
